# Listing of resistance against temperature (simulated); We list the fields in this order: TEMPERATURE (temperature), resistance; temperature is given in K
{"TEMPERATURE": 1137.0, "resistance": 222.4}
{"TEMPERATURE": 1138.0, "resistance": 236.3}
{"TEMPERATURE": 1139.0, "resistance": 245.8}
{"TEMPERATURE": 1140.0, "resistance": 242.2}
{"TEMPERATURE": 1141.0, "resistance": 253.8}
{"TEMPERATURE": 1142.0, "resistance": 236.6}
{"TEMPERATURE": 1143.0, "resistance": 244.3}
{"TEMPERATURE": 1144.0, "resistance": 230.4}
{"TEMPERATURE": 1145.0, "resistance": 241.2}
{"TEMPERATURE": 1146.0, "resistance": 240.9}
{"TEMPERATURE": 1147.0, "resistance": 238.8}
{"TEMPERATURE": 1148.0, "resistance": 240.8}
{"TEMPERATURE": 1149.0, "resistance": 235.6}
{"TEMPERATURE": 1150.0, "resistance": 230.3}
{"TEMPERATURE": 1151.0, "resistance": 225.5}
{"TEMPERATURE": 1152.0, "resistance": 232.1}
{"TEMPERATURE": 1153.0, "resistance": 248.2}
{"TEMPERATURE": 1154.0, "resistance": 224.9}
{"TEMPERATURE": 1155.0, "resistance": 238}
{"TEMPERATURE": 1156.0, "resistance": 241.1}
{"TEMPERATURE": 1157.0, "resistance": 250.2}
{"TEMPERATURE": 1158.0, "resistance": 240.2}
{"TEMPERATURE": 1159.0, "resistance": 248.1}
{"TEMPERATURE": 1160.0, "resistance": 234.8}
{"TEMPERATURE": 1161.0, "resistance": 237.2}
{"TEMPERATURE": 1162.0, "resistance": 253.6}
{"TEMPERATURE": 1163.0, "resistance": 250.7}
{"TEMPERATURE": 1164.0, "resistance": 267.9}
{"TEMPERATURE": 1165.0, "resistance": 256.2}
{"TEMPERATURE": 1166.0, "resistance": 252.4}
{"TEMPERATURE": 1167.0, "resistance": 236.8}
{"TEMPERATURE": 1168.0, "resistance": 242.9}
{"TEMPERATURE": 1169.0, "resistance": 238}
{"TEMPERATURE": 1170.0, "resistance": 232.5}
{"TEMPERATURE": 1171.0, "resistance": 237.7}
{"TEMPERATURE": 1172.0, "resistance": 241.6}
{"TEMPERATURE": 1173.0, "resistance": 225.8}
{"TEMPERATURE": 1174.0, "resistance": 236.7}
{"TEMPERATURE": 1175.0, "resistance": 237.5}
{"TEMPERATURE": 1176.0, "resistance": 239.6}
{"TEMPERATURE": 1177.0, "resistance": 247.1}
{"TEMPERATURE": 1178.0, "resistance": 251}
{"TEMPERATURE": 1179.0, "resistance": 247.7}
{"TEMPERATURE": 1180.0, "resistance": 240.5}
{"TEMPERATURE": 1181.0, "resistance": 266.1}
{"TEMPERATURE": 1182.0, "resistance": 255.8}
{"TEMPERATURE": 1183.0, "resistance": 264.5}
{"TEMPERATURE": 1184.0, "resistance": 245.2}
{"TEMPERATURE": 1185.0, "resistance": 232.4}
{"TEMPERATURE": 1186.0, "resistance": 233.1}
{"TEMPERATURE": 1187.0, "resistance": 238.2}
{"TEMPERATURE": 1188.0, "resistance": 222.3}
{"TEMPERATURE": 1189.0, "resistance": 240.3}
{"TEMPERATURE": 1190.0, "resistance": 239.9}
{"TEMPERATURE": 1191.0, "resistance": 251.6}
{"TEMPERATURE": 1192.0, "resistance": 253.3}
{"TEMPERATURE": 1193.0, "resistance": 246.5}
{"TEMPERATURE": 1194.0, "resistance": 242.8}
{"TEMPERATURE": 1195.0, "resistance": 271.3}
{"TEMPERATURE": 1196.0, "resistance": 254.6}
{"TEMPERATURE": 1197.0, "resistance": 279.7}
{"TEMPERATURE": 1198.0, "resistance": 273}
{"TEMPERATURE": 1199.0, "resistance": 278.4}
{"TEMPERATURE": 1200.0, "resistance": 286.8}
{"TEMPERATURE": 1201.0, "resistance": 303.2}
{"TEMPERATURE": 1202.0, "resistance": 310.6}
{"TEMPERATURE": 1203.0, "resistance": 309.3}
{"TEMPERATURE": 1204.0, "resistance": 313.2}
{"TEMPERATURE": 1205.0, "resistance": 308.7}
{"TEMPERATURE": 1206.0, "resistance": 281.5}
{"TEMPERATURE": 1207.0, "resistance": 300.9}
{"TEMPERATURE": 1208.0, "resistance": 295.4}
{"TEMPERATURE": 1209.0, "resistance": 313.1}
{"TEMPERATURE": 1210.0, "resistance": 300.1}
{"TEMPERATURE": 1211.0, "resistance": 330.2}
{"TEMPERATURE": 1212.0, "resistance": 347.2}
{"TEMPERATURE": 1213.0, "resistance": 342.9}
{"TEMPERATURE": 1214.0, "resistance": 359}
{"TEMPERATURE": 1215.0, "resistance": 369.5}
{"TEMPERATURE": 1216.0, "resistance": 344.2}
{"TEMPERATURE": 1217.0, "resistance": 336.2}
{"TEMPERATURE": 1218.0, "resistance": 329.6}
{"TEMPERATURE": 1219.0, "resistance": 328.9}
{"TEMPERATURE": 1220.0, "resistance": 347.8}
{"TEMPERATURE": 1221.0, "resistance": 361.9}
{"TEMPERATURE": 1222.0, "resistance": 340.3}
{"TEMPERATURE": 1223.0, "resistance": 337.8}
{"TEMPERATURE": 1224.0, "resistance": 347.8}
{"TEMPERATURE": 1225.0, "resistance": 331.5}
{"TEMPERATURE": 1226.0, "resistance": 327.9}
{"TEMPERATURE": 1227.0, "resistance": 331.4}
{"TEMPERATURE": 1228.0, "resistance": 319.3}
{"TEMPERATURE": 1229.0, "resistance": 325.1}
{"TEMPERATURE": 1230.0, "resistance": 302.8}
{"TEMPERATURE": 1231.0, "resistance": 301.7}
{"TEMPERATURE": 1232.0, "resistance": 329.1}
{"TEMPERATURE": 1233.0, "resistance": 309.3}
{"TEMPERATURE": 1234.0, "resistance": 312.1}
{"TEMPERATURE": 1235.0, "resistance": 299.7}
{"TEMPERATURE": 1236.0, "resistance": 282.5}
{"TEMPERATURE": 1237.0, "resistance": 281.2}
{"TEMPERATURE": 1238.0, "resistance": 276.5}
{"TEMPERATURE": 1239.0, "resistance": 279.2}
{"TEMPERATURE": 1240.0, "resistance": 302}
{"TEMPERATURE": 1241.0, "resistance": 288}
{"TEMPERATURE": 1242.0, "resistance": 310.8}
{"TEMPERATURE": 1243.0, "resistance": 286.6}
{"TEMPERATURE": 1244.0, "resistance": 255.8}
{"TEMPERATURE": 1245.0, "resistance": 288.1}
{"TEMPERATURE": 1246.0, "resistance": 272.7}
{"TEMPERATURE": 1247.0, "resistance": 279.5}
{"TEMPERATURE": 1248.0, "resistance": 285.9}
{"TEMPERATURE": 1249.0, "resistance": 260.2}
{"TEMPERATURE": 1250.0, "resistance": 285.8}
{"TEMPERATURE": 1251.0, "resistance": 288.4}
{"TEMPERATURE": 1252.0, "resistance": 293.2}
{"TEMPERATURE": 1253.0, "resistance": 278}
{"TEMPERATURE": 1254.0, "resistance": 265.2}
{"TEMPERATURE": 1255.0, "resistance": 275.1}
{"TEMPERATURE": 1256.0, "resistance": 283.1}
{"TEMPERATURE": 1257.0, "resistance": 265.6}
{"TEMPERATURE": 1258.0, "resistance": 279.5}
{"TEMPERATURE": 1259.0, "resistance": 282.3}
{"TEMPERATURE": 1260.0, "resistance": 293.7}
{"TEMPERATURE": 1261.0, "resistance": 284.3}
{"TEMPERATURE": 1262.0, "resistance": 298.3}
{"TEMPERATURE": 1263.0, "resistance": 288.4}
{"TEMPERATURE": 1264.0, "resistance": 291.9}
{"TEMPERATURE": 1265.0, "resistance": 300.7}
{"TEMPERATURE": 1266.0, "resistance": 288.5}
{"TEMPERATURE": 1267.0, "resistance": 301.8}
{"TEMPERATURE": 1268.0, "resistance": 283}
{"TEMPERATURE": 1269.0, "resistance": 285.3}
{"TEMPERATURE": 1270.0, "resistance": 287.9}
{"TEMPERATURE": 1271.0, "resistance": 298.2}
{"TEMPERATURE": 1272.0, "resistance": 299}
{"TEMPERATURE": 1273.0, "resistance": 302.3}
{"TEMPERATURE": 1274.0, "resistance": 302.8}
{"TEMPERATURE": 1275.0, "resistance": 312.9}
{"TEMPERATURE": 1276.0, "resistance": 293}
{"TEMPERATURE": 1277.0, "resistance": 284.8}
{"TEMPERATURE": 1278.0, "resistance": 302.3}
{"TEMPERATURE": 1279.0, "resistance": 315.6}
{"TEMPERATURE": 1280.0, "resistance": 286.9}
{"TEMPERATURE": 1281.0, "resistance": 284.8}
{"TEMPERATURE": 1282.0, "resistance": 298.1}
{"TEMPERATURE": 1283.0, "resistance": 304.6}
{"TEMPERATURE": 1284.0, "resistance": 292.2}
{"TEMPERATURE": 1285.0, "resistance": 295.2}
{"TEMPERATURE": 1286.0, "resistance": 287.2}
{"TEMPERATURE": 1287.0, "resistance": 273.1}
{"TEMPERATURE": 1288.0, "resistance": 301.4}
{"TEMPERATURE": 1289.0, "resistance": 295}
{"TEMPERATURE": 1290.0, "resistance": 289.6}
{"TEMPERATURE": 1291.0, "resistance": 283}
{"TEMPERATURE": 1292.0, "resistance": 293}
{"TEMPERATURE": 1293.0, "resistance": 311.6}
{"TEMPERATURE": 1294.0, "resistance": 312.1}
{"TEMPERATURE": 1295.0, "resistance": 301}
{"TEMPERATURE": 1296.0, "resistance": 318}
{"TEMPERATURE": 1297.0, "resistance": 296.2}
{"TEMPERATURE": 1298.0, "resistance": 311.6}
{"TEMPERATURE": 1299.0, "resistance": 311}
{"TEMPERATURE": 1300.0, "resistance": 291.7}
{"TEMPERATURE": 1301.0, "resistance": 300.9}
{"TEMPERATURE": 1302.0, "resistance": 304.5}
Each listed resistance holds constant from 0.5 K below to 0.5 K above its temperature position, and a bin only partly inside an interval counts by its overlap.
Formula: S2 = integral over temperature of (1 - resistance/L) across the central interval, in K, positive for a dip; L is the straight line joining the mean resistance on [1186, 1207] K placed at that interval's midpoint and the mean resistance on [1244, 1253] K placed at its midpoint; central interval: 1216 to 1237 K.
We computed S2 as -3.7 K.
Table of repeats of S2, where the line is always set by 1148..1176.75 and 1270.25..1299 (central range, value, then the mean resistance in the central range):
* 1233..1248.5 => -0.56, 287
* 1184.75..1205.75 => -0.85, 267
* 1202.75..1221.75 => -4.57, 328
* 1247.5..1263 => 0.16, 281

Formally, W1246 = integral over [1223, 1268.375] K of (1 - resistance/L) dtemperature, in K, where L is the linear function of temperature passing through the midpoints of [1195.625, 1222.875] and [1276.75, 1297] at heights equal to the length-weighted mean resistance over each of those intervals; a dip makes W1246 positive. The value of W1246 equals 2.0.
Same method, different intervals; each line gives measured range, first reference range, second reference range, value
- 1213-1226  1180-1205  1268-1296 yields -3.4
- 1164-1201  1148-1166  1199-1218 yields 4.0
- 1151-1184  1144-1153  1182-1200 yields -0.1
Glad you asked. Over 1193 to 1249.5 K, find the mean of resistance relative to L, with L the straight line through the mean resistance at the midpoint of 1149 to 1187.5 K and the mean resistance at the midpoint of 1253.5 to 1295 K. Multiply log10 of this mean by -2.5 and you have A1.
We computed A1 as -0.15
